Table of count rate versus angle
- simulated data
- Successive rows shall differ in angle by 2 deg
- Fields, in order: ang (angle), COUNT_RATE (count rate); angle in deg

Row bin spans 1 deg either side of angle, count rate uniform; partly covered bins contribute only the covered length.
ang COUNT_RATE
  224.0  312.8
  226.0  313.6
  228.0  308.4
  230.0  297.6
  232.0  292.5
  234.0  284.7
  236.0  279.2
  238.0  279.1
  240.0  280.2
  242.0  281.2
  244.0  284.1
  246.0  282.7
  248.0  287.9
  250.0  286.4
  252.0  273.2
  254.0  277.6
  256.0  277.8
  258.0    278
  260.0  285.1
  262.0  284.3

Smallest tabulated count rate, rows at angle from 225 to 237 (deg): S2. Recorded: 279.2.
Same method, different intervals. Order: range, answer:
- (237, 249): 279.1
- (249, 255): 273.2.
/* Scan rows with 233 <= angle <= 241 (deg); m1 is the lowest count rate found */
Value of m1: 279.1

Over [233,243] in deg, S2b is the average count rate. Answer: 281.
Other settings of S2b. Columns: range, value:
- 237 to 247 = 281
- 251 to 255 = 275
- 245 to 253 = 283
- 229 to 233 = 295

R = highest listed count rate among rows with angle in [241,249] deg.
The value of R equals 287.9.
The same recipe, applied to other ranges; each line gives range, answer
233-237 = 284.7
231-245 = 292.5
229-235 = 297.6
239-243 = 281.2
